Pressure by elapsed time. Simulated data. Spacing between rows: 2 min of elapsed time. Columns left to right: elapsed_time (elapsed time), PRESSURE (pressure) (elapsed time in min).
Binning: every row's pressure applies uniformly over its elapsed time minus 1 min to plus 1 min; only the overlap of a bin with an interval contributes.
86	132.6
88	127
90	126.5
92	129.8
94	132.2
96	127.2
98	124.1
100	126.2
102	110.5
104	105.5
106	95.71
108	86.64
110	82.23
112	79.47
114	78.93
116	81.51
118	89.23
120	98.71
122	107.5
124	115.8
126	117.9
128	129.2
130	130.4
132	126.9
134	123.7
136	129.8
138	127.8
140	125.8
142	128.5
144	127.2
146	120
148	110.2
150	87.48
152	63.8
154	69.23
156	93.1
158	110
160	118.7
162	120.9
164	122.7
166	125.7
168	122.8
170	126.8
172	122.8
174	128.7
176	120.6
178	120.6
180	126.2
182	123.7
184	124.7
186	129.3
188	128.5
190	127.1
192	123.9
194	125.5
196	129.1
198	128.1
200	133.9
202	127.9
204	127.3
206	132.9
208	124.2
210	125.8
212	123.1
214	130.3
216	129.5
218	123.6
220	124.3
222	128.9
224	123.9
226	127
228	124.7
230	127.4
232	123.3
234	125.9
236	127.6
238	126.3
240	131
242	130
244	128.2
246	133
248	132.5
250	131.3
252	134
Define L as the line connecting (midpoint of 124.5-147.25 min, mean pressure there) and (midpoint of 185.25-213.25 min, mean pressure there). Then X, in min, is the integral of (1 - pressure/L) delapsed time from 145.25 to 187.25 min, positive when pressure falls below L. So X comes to 4.3 min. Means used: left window 126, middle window 114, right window 128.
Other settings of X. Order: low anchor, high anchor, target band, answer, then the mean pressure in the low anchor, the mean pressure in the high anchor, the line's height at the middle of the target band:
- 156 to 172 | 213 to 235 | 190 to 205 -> -0.6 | 119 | 126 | 123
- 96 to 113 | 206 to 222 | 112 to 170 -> 0.1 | 103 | 126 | 111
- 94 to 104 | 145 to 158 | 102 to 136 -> 1.6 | 121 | 92.1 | 110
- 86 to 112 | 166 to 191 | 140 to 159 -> 2.9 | 114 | 125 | 121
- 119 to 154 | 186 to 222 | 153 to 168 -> 1.2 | 115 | 127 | 119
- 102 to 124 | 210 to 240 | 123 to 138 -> -4.2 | 92.6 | 126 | 97.9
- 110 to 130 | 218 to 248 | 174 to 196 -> -1.8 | 100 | 127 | 116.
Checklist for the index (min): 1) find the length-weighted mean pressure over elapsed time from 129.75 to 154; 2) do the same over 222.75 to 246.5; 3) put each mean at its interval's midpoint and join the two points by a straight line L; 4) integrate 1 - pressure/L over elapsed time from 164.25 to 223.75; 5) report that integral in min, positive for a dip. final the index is -2.3 min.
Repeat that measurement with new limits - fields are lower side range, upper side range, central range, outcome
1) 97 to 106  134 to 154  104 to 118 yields 3.4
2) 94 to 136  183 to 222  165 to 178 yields -0.4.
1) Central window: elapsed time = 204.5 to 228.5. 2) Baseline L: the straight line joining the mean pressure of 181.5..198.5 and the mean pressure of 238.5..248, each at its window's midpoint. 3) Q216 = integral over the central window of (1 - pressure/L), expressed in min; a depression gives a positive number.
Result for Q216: 0.38 min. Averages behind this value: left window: 127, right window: 131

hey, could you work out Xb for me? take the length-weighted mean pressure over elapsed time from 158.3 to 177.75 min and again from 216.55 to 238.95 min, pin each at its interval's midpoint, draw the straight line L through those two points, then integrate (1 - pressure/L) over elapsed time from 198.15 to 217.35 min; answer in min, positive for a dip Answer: -0.5 min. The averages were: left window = 123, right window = 126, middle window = 128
